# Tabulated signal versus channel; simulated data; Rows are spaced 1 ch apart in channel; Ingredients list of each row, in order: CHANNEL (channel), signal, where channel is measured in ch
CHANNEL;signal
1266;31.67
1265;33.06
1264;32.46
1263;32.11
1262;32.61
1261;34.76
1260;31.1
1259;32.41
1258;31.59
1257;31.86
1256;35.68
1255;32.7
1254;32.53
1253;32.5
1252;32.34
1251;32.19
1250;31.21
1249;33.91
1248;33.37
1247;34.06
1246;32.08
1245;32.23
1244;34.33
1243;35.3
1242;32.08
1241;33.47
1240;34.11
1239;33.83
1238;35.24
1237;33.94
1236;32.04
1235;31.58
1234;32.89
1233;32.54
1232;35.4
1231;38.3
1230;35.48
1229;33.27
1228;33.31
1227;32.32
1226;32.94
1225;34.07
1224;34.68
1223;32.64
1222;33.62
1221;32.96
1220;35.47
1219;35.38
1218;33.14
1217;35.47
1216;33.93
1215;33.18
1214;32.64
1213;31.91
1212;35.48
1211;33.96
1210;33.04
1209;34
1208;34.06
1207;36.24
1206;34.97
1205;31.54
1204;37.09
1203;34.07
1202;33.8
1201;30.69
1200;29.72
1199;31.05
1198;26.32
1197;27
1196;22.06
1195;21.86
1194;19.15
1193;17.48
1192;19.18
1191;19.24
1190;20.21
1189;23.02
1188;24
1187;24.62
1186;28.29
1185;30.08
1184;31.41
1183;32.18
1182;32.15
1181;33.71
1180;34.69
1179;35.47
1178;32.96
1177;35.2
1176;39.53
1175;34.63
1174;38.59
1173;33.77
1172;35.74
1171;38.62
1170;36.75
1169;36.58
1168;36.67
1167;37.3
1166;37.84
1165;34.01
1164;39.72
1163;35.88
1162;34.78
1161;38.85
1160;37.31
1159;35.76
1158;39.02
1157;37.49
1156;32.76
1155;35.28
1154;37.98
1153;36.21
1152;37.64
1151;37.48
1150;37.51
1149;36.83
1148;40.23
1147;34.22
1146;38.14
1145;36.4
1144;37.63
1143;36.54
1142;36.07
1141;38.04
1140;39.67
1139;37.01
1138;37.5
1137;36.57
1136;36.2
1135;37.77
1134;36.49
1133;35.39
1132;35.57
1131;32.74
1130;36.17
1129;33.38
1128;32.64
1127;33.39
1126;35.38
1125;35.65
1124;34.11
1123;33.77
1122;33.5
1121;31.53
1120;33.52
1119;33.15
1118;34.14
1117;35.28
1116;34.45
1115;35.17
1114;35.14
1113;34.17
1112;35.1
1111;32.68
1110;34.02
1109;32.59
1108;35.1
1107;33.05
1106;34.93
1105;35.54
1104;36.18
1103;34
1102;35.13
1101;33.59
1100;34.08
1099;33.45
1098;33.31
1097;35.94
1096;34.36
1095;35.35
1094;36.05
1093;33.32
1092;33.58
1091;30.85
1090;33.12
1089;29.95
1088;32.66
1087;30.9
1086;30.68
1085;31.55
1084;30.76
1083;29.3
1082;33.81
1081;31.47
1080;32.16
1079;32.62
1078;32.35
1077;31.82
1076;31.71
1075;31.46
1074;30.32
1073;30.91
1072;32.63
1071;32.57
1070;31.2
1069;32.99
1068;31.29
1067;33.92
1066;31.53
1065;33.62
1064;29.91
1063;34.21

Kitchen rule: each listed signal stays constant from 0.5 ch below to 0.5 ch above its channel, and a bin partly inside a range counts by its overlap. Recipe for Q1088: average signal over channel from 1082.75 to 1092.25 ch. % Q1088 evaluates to 31.3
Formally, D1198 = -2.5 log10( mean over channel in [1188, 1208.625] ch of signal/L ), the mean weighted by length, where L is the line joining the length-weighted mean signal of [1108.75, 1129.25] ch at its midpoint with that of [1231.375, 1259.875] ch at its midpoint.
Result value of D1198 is 0.22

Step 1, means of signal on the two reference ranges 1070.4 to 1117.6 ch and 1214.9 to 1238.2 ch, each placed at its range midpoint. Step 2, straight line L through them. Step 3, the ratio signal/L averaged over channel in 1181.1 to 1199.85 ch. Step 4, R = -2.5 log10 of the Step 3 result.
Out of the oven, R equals 0.31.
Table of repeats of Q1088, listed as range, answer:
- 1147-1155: 37.3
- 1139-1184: 36.4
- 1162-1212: 31.5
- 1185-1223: 29.8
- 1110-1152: 35.5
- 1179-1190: 29.3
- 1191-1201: 23.9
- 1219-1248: 33.7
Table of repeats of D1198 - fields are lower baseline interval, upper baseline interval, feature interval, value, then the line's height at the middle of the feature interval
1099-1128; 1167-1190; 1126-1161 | -0.09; 33.6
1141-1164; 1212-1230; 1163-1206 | 0.15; 35.4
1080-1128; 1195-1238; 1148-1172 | -0.11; 33.3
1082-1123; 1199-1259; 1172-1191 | 0.08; 33.5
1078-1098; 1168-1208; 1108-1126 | -0.07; 32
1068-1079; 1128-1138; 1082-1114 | 0.00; 33.3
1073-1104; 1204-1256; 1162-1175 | -0.11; 33.2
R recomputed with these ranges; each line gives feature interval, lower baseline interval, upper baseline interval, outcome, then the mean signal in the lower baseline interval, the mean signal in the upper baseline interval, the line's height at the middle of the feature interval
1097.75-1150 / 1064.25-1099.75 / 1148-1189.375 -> -0.048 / 32.4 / 34.9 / 33.6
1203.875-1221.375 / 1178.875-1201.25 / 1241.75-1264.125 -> -0.184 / 26.5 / 32.9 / 28.8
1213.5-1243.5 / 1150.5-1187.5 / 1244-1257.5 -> -0.010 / 35.3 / 32.9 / 33.5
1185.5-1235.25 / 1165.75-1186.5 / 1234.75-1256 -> 0.107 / 34.8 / 33.2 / 34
